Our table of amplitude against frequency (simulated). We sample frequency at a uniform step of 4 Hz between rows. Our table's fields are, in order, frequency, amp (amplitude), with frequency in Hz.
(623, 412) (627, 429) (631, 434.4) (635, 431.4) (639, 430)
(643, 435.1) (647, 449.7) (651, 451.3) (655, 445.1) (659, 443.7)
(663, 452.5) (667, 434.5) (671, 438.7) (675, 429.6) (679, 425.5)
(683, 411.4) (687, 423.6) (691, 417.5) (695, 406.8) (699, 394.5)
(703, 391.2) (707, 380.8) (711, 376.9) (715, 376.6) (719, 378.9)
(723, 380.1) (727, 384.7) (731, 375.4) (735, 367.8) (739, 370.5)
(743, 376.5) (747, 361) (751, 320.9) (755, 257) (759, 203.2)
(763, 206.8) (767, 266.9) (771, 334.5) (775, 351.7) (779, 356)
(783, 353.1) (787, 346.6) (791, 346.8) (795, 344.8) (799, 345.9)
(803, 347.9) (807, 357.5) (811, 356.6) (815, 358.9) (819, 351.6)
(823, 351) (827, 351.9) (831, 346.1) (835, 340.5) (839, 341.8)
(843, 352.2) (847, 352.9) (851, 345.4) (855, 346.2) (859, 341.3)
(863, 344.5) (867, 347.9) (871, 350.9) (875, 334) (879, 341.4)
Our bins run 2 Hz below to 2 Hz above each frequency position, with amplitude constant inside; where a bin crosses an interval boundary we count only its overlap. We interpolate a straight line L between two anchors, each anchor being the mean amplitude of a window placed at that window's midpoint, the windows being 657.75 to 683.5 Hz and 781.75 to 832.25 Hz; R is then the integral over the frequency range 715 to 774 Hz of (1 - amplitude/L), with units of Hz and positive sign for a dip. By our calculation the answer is 9.2 Hz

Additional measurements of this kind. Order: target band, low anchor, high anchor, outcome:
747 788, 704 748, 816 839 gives 7.1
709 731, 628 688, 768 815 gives 0.9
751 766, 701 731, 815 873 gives 5.3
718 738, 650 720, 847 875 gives 1.1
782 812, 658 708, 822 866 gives 1.5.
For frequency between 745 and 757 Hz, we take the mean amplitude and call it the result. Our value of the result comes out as 313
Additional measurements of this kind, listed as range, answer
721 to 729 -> 382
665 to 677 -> 434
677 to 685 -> 418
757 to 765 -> 205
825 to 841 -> 345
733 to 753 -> 359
